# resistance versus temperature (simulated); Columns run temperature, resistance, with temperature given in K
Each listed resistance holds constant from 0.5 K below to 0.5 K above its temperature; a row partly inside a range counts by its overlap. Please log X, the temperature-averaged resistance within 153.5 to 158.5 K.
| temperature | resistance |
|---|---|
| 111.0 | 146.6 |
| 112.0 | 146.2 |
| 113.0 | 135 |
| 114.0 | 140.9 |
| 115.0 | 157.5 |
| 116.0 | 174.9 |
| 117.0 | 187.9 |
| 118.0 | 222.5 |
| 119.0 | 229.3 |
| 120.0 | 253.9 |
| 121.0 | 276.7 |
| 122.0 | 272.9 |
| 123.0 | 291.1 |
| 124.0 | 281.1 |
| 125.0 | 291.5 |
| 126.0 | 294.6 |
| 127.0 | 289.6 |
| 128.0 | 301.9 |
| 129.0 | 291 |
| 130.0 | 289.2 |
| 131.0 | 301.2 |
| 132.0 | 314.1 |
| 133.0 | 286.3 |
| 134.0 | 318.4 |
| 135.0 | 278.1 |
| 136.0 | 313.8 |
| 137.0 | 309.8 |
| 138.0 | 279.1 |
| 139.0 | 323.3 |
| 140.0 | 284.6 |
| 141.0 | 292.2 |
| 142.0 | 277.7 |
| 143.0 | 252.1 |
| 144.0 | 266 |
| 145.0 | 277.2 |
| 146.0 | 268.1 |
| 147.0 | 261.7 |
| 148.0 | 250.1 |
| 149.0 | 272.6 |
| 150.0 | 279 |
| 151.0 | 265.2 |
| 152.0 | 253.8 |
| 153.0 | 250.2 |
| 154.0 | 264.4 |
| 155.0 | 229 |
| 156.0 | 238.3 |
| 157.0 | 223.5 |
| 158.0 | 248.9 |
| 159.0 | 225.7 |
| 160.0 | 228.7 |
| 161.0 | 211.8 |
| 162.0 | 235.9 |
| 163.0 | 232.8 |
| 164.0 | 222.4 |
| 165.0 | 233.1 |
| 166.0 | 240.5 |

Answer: 241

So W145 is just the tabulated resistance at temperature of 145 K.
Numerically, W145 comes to 277.2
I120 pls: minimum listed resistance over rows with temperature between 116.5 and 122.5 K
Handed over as 187.9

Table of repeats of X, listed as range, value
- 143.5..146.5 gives 270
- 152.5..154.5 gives 257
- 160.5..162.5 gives 224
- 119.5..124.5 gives 275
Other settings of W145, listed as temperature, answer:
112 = 146.2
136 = 313.8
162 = 235.9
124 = 281.1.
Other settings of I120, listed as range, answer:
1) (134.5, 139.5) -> 278.1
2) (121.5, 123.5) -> 272.9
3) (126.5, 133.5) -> 286.3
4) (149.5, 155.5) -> 229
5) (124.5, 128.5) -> 289.6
